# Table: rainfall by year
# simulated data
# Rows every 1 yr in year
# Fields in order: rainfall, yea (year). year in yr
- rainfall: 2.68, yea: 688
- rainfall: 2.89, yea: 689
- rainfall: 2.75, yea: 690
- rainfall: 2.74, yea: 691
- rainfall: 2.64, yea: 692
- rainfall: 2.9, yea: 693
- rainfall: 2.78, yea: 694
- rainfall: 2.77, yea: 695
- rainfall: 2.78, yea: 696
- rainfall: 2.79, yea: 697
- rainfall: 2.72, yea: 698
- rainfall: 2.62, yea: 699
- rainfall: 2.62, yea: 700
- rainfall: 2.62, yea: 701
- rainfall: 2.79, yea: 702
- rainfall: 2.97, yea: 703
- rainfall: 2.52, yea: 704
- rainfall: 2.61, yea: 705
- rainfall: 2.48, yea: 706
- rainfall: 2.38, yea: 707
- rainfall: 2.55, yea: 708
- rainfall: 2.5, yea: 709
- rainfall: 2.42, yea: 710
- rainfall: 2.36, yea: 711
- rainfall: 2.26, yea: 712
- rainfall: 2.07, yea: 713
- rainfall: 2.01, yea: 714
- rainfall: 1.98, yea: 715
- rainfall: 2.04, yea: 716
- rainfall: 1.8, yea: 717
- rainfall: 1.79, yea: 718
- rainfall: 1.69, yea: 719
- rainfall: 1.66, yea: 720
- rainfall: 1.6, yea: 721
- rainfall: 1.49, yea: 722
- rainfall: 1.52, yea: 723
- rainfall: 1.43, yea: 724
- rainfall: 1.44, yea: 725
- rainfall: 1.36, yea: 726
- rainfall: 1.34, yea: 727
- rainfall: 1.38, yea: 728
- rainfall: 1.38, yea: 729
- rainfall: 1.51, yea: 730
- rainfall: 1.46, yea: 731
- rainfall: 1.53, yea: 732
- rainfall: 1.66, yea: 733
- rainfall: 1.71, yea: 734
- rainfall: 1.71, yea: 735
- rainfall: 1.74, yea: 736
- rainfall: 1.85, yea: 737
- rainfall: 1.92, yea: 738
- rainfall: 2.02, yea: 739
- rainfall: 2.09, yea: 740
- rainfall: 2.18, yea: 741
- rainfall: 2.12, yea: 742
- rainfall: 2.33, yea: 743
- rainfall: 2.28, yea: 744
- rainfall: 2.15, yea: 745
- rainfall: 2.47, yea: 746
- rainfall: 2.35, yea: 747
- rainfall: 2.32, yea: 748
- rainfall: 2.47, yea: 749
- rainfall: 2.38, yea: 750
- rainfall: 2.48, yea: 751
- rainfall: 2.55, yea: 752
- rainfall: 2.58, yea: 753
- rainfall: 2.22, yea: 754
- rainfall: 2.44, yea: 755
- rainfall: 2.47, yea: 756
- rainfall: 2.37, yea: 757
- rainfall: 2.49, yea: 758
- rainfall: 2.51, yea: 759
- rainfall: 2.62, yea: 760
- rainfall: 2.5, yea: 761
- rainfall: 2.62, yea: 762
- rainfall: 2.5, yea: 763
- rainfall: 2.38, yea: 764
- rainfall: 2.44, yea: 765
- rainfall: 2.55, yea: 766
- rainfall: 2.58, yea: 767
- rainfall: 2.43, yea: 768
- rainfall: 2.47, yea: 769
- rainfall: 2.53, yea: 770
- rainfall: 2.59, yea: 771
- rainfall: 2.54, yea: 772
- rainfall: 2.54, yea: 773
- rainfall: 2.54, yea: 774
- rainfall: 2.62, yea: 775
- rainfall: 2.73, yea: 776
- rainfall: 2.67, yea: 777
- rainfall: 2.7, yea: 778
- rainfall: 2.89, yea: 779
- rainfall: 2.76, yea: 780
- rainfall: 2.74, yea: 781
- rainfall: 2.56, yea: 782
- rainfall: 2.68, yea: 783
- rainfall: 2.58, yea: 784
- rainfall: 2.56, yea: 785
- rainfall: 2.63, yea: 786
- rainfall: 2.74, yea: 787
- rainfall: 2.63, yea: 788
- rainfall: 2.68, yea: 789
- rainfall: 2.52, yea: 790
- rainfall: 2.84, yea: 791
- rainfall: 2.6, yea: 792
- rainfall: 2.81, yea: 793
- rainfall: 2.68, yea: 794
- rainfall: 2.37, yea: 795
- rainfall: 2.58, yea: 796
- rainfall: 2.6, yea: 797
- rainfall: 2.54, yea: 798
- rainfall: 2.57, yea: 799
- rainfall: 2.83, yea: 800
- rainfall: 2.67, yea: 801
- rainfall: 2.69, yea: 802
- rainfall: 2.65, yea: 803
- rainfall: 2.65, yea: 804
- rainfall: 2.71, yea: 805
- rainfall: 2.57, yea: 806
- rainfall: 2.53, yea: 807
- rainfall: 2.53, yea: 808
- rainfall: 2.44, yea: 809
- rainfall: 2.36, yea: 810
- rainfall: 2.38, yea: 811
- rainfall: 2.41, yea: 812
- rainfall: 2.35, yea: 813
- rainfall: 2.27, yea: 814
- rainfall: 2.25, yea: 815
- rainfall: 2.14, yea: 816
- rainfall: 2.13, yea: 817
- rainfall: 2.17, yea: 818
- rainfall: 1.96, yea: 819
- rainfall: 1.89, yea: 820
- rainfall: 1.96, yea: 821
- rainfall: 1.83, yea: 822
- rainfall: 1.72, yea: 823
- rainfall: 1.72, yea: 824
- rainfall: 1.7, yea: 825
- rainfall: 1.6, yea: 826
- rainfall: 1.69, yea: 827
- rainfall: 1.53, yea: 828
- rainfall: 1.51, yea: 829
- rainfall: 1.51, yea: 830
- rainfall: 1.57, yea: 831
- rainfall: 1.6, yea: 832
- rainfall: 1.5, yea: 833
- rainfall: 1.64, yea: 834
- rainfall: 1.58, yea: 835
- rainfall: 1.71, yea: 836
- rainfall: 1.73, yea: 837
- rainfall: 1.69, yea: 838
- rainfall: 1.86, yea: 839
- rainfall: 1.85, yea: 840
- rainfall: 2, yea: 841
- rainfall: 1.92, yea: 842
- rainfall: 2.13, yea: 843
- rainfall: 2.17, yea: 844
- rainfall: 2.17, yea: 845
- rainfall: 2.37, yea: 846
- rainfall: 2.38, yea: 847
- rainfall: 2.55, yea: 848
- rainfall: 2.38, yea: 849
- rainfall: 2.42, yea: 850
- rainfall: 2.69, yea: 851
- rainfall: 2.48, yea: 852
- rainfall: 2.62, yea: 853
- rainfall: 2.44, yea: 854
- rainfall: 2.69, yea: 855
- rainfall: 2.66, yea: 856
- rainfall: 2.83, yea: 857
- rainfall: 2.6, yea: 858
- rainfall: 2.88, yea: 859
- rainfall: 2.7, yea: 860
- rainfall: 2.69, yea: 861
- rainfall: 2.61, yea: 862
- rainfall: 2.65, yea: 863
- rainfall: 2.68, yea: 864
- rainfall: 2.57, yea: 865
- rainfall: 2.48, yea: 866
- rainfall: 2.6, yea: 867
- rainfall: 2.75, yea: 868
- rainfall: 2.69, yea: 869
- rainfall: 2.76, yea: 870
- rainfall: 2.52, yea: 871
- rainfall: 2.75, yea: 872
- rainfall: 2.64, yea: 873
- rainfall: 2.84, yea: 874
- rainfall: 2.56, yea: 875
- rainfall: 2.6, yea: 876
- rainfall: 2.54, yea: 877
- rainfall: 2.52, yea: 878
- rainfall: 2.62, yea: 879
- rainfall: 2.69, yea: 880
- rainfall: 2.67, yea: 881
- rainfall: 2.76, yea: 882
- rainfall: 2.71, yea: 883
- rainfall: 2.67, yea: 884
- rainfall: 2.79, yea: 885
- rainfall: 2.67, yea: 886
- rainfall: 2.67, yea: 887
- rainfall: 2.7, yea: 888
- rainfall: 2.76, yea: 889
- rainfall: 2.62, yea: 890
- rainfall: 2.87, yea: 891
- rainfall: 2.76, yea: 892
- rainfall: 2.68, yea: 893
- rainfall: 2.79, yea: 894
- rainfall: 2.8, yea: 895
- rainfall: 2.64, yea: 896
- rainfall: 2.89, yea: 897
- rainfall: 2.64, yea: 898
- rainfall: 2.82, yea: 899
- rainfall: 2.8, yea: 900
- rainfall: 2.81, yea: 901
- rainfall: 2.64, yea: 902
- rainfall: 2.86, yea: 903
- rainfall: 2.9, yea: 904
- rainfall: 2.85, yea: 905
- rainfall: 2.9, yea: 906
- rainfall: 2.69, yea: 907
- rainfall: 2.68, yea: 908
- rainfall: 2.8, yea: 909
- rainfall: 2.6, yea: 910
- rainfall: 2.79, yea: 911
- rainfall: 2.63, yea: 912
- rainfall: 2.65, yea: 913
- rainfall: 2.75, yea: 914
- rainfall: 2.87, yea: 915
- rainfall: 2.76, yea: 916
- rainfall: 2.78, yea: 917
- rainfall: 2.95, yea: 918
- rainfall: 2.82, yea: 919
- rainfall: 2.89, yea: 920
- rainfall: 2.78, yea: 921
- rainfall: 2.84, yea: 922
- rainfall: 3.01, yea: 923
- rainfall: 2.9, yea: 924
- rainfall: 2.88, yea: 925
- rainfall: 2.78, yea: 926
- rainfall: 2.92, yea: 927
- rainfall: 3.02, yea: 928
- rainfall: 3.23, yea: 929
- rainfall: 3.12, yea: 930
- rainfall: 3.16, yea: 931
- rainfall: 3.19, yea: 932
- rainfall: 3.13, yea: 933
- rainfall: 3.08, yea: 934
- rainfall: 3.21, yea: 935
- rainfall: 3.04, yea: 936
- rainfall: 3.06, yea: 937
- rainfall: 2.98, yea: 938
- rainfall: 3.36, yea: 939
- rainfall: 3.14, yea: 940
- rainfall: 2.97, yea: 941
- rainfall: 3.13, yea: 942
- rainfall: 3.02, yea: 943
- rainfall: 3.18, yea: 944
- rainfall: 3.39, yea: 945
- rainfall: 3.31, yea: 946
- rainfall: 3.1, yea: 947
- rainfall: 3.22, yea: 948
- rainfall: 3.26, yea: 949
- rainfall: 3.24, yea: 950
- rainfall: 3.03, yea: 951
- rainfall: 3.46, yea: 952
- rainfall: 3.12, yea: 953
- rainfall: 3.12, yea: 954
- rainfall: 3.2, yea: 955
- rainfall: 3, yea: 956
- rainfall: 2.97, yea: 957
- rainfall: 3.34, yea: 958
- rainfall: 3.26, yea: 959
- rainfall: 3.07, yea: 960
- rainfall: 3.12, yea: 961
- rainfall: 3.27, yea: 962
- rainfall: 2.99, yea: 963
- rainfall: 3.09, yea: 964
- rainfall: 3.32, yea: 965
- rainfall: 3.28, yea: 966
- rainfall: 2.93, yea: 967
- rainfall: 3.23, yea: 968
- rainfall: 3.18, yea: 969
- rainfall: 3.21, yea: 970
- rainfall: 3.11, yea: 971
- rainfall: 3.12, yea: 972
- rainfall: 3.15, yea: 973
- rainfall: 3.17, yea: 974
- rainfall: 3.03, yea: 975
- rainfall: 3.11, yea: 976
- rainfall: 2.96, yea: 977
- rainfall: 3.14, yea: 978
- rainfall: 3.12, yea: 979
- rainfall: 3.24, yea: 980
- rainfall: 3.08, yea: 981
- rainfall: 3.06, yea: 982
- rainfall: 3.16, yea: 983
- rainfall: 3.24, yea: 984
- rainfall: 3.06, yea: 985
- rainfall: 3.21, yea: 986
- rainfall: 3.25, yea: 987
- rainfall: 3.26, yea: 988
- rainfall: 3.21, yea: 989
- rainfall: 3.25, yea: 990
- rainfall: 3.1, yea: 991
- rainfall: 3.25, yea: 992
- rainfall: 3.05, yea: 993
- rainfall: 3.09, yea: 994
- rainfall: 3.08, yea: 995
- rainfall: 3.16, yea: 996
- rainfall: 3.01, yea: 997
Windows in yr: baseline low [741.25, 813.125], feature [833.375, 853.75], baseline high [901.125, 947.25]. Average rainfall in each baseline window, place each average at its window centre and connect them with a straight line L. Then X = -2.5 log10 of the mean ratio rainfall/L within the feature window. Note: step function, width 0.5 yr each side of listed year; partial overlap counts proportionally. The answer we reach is 0.27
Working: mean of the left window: 2.54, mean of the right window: 2.95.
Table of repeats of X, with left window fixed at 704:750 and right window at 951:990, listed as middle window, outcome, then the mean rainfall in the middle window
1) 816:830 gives 0.322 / 1.8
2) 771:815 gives -0.144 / 2.6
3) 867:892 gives 0.009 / 2.68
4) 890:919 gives 0.022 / 2.77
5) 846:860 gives -0.003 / 2.58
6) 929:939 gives -0.055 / 3.13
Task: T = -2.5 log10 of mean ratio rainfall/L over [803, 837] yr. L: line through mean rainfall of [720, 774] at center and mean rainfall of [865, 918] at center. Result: 0.20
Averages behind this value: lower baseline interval 2.12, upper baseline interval 2.72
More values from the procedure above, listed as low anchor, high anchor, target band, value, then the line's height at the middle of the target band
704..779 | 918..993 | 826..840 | 0.50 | 2.58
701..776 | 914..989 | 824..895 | 0.14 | 2.7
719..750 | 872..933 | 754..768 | -0.25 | 1.98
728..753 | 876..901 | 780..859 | 0.05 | 2.39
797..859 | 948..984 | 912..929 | -0.01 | 2.83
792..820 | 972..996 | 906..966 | -0.02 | 2.96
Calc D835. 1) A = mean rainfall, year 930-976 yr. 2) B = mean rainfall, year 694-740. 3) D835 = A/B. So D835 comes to 1.54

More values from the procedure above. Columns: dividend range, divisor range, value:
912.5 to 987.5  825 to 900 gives 1.28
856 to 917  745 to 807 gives 1.06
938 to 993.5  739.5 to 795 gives 1.25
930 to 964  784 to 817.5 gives 1.24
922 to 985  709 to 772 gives 1.49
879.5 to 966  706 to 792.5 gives 1.31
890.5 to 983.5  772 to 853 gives 1.31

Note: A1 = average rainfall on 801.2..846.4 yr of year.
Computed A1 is 2.03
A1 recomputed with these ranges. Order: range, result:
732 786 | 2.39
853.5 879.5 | 2.65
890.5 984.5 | 3.01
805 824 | 2.22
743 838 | 2.35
